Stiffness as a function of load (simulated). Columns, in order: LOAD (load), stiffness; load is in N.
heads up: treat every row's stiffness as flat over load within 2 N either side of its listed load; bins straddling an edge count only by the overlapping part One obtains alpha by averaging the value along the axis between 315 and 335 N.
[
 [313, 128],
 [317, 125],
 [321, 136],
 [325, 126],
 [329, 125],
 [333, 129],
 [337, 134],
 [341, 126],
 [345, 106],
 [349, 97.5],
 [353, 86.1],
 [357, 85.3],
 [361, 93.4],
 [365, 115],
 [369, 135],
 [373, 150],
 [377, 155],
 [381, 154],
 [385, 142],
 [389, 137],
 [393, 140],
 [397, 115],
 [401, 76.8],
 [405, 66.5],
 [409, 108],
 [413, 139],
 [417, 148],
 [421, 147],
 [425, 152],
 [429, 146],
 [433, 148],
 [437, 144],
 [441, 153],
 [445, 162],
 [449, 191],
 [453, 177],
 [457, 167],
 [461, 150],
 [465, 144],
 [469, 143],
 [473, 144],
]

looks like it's 128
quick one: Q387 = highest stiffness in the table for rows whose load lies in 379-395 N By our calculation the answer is 154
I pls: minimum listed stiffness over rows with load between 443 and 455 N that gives 162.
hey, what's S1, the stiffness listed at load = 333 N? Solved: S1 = 129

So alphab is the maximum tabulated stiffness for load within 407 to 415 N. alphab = 139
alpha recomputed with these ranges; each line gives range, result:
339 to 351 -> 110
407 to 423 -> 136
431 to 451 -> 160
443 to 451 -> 176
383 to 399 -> 134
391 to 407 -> 99.6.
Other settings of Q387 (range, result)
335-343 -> 134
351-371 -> 135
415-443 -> 153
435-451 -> 191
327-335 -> 129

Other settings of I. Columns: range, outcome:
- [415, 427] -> 147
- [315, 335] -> 125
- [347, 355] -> 86.1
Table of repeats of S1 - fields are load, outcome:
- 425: 152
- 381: 154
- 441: 153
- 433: 148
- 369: 135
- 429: 146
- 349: 97.5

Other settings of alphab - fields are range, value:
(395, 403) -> 115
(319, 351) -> 136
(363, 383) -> 155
